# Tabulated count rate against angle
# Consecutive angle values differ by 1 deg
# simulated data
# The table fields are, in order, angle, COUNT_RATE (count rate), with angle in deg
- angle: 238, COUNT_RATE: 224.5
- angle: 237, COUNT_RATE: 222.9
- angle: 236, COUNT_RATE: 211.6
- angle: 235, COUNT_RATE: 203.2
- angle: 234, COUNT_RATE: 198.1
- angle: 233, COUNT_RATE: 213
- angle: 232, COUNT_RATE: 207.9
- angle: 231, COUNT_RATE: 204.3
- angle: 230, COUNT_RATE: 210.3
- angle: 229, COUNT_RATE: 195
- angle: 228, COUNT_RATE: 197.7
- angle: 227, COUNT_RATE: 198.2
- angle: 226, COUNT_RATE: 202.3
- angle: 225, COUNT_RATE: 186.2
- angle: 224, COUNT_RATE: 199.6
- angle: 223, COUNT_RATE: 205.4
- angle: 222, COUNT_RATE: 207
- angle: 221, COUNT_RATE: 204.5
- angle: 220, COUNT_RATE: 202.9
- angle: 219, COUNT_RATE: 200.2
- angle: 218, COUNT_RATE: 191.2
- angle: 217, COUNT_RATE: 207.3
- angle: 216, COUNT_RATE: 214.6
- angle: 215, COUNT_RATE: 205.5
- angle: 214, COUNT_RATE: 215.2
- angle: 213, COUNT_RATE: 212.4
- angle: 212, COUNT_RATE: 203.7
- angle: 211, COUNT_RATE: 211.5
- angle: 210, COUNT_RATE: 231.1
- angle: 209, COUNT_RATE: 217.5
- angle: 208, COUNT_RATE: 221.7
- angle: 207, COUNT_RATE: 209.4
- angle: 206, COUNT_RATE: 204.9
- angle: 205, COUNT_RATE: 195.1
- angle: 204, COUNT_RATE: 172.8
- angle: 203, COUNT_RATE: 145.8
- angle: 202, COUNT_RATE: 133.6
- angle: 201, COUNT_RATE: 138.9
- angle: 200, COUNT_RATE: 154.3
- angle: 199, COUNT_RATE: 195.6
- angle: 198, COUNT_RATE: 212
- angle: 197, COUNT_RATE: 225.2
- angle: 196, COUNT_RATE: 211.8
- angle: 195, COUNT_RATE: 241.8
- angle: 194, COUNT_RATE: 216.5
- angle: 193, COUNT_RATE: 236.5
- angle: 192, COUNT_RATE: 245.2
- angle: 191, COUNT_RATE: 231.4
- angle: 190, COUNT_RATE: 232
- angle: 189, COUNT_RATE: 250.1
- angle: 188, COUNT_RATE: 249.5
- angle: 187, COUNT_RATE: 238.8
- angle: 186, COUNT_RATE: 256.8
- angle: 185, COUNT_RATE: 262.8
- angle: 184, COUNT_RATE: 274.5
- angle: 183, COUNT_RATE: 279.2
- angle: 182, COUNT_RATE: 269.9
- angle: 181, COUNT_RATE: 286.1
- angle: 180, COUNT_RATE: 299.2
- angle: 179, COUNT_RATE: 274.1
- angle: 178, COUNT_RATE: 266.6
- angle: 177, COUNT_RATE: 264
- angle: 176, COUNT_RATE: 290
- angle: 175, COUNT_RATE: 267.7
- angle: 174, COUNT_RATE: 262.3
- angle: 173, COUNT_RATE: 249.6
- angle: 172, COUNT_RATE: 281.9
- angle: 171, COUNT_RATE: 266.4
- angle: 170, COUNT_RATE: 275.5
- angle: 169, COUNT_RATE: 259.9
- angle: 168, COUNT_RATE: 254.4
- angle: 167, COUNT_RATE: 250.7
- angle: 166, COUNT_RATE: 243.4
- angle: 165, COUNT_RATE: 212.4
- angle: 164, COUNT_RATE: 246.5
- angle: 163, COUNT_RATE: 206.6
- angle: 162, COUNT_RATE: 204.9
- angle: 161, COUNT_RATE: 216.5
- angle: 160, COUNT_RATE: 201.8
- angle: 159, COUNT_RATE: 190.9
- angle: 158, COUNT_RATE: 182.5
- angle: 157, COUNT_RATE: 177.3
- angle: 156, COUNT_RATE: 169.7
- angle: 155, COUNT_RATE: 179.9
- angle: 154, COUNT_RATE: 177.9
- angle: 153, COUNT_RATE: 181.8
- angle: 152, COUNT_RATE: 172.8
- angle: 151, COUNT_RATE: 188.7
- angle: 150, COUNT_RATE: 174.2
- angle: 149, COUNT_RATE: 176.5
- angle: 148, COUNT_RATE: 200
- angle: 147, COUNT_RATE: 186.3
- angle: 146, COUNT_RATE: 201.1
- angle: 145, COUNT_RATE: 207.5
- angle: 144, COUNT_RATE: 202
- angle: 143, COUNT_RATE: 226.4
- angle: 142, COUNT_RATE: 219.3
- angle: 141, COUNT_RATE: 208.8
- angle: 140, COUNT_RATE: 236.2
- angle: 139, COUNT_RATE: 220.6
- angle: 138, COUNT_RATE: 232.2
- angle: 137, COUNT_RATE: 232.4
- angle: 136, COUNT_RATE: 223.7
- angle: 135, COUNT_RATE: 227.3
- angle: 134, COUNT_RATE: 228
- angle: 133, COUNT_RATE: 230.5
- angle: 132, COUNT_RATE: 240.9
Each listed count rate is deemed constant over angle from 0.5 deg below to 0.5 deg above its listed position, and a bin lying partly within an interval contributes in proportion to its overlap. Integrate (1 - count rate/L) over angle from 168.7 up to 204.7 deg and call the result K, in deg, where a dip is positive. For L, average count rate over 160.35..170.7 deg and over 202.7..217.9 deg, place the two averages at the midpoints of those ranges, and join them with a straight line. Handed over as -2.6 deg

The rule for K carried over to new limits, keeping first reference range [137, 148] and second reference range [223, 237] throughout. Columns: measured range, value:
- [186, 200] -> -1.4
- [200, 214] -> 1.0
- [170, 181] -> -3.3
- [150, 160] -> 1.5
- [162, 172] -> -1.7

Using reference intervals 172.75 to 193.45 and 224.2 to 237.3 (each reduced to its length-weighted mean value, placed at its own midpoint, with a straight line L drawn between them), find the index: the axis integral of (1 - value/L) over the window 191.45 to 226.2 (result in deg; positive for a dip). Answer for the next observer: 4.1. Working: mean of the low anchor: 261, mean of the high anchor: 204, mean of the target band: 202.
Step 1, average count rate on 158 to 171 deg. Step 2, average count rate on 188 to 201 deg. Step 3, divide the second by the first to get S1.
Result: 1.0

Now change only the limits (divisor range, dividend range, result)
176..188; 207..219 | 0.78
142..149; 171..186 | 1.34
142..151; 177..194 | 1.31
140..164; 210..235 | 1.05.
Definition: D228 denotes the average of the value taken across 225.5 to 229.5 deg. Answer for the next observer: 198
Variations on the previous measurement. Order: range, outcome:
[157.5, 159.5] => 187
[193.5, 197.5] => 224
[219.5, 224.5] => 204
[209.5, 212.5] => 215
